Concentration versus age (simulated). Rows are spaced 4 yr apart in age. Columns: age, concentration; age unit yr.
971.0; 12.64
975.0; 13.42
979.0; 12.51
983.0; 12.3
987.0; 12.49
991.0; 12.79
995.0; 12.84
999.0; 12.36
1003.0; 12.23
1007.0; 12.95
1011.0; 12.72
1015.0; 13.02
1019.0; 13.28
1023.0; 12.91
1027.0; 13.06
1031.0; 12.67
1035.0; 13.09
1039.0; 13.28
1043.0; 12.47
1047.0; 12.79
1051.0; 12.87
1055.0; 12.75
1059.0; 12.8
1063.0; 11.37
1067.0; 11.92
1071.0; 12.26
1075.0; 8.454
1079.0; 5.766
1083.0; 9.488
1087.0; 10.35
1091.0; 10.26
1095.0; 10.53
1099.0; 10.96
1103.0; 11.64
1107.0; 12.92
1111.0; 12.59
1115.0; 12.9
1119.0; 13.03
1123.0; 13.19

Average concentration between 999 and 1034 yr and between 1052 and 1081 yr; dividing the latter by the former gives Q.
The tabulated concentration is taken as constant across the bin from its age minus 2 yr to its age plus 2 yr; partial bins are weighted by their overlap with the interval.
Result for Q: 0.8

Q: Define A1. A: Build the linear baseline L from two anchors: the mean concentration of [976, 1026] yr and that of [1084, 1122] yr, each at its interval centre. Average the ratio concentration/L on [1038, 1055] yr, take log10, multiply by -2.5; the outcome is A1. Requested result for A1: -0.05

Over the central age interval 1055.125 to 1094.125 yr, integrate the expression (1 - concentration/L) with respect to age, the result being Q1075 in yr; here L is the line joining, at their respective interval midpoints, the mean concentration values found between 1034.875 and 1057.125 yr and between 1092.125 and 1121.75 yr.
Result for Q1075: 6.47 yr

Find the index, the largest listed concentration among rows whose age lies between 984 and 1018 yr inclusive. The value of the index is 13.02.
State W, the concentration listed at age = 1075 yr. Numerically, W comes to 8.454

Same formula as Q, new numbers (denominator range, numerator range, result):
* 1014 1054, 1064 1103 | 0.78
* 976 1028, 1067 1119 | 0.85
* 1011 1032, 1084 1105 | 0.82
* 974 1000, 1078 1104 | 0.79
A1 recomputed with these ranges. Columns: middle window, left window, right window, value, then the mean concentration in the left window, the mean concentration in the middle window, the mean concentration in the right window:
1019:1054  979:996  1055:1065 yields -0.05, 12.6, 12.9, 12.2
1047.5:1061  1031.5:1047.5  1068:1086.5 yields -0.12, 12.9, 12.8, 9.26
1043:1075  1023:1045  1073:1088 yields -0.16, 12.9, 12.2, 8.39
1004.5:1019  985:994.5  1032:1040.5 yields 0.00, 12.7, 12.9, 13.1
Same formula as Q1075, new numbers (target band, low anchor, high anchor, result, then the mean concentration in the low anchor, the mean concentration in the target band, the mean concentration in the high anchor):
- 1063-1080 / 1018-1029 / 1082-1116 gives 2.75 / 13.1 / 10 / 11.3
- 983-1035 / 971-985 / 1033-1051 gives 0.18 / 12.7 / 12.8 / 12.9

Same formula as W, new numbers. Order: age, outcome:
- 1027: 13.06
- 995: 12.84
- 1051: 12.87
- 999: 12.36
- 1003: 12.23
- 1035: 13.09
